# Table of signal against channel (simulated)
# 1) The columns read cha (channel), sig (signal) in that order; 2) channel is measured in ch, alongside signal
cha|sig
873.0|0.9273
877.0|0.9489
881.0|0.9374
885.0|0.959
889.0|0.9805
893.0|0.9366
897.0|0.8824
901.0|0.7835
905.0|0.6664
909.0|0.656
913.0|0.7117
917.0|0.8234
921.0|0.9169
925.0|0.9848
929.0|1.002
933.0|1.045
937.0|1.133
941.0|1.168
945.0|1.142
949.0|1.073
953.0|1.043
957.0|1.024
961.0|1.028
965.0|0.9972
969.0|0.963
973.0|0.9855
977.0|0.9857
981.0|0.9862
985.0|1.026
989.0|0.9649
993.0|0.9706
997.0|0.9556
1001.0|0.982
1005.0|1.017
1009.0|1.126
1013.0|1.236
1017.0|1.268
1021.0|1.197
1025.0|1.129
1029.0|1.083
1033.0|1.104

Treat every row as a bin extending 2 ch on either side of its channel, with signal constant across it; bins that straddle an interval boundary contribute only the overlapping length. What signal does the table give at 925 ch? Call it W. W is 0.9848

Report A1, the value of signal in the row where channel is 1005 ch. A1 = 1.017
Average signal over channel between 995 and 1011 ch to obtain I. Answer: 1.02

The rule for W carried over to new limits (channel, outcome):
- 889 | 0.9805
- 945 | 1.142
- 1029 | 1.083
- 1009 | 1.126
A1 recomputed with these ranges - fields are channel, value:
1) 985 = 1.026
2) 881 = 0.9374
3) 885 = 0.959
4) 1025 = 1.129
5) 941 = 1.168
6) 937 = 1.133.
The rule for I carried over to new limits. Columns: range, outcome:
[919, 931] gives 0.968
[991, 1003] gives 0.969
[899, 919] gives 0.728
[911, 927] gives 0.859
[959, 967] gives 1.01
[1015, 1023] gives 1.23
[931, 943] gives 1.12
